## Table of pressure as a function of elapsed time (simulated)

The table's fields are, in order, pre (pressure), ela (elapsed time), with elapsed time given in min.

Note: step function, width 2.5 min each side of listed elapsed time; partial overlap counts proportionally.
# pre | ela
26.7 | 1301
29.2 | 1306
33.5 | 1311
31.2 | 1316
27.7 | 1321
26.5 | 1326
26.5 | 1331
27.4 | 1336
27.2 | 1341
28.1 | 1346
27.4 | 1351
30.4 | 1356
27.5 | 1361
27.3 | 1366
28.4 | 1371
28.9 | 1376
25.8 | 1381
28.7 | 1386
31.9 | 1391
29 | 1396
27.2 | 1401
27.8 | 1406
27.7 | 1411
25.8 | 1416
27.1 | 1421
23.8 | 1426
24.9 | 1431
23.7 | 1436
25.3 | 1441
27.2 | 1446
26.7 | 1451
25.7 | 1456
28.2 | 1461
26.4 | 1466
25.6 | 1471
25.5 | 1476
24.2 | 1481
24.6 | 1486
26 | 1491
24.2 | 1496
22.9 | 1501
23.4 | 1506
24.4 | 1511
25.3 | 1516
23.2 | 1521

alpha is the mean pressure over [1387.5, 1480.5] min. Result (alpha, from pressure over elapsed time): 26.6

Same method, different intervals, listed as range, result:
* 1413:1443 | 25.1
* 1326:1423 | 27.9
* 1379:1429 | 27.5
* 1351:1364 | 28.6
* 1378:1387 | 27.1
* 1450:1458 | 26.1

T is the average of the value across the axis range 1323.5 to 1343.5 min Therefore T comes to 26.9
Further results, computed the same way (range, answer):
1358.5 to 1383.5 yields 27.6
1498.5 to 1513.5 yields 23.6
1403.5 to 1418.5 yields 27.1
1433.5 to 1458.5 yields 25.7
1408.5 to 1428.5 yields 26.1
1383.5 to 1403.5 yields 29.2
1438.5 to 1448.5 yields 26.2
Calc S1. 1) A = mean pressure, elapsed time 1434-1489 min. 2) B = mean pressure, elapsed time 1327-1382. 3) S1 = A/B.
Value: 0.93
